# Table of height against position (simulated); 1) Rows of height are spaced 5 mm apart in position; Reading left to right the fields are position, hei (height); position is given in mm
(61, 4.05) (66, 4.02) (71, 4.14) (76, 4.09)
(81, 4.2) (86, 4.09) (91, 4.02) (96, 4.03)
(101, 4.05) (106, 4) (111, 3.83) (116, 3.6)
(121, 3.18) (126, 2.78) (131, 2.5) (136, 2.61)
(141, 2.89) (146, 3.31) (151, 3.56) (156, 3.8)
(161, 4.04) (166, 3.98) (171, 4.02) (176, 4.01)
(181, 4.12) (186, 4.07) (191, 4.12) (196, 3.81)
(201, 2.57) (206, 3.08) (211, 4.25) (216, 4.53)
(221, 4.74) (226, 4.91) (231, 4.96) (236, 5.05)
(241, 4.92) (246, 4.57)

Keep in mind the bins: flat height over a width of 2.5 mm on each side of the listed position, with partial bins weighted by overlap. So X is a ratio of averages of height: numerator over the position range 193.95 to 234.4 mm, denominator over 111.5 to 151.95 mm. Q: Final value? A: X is 1.34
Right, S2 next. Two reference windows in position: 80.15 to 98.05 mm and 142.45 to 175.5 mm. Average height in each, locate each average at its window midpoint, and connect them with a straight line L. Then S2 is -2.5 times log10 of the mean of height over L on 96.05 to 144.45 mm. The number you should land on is 0.19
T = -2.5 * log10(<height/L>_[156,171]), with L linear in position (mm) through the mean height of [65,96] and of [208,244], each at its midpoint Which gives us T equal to 0.125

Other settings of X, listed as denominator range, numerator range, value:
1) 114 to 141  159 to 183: 1.38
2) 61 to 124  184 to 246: 1.08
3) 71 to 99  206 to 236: 1.12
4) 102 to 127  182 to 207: 1.01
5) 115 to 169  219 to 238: 1.49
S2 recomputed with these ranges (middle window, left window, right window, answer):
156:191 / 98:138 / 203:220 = -0.087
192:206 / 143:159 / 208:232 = 0.295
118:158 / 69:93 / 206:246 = 0.370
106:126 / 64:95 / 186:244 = 0.181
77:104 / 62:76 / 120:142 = -0.130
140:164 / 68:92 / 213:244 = 0.244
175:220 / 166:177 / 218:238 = 0.143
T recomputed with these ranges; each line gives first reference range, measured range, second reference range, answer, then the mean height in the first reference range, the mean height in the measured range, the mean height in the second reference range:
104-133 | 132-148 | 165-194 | 0.23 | 3.32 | 2.88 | 4.05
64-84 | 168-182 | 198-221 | -0.06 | 4.11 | 4.04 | 3.73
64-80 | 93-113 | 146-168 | 0.00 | 4.1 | 3.98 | 3.78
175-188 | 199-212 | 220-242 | 0.36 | 4.07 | 3.22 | 4.93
